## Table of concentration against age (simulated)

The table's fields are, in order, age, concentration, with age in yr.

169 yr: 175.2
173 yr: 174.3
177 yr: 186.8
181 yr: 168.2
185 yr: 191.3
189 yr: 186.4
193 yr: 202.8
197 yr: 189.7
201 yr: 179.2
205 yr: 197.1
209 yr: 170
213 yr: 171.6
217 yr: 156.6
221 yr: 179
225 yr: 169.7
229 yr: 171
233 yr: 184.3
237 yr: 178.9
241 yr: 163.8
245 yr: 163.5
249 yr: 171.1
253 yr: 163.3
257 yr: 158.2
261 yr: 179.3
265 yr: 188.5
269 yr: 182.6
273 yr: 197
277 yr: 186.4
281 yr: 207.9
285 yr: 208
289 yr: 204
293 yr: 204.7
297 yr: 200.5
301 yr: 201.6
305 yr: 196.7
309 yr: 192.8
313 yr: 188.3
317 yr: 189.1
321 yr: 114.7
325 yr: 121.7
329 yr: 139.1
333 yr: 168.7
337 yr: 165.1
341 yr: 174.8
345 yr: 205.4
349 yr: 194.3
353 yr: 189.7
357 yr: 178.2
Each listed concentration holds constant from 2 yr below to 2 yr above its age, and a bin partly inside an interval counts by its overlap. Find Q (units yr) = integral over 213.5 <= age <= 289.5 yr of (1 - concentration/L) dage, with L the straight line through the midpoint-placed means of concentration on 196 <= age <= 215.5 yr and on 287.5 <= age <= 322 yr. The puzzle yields 2.4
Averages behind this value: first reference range 180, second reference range 190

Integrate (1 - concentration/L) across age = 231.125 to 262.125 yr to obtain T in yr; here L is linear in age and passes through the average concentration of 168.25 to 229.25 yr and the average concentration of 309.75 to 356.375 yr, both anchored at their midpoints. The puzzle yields 1.0 yr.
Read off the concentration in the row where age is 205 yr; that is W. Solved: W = 197.1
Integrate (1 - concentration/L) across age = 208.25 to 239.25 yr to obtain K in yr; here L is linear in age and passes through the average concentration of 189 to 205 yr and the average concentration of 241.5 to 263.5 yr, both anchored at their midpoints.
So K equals 1.2 yr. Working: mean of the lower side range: 191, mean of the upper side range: 167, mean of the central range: 173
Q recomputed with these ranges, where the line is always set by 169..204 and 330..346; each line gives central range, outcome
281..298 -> -2.6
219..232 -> 0.6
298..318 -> -2.0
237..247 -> 0.8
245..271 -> 1.0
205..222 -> 1.0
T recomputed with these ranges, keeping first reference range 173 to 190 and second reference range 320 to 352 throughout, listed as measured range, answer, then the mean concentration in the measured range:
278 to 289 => -2.3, 205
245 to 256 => 0.5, 166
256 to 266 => -0.2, 176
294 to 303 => -1.8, 201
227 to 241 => 0.0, 176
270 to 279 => -1.1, 191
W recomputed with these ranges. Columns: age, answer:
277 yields 186.4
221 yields 179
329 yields 139.1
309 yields 192.8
